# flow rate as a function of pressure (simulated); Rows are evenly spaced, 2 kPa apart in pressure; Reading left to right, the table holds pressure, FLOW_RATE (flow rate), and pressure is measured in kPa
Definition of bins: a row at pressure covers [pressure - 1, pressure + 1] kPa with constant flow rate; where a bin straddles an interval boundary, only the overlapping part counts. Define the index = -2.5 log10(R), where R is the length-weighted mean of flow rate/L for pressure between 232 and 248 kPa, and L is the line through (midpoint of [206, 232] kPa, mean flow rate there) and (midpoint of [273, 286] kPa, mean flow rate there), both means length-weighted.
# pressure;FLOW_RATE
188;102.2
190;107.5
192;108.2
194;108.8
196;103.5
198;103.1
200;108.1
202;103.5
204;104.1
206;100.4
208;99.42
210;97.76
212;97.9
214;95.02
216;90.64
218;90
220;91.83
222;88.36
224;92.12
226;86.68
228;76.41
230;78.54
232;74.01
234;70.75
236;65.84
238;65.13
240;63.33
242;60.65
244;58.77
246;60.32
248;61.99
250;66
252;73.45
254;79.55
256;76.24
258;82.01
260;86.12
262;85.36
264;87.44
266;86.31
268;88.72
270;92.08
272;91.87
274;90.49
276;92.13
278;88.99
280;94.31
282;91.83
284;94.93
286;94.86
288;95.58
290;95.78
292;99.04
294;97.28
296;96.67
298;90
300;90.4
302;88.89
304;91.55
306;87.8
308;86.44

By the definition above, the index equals 0.38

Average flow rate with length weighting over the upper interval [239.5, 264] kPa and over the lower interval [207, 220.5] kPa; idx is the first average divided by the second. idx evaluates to 0.76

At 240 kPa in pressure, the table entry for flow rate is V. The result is 63.33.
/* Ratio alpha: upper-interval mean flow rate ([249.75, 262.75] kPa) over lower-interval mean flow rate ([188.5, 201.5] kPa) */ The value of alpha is 0.7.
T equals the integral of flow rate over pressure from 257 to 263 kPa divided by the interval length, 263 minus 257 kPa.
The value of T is 84.5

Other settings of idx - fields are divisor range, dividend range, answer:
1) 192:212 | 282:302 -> 0.92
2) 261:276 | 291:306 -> 1.04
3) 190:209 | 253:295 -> 0.86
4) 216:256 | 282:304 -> 1.27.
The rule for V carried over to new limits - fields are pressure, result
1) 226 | 86.68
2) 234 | 70.75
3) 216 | 90.64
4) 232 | 74.01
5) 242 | 60.65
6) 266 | 86.31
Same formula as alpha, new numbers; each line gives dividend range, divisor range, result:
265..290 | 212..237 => 1.10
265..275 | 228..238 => 1.25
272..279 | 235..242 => 1.41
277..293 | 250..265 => 1.17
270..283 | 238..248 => 1.49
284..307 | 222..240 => 1.23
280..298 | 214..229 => 1.08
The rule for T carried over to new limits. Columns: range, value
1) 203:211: 100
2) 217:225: 90.6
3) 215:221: 90.8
